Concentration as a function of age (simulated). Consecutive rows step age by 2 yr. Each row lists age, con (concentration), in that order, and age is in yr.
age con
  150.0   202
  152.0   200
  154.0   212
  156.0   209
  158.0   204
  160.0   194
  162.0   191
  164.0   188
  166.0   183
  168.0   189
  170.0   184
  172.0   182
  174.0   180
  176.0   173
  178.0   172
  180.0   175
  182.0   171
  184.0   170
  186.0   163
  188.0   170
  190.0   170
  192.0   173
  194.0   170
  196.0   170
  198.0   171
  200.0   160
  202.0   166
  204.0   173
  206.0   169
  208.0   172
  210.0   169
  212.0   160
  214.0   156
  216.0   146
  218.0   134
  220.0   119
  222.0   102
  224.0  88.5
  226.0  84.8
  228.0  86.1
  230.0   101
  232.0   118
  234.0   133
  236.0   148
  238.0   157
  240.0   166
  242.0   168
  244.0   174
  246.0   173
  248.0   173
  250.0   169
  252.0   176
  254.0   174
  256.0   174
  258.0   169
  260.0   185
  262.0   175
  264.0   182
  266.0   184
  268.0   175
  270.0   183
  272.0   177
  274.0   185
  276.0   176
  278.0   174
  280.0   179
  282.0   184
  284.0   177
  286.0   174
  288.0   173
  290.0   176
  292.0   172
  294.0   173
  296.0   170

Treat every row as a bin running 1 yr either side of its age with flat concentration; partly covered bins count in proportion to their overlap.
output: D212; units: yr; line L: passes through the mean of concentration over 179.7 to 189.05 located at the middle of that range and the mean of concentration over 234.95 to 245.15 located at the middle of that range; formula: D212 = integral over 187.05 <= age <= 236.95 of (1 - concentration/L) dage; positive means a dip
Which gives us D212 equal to 6.6 yr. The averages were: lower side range 169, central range 144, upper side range 163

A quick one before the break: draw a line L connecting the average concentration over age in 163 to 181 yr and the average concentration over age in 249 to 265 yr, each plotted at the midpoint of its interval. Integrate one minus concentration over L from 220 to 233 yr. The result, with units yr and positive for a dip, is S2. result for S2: 5.78 yr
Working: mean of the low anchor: 181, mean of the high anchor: 176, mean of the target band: 98.4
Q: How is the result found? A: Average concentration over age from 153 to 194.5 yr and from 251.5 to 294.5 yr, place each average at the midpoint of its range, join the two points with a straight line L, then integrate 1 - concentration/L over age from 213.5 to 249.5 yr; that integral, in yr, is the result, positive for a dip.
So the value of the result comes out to 8.9 yr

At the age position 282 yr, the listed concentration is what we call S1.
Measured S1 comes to 184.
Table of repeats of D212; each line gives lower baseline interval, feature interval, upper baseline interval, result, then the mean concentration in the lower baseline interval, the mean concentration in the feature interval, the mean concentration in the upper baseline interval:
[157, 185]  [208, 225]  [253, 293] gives 4.1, 183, 137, 177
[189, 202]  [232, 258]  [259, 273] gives 1.9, 169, 164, 180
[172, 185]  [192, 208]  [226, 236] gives -2.3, 174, 169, 111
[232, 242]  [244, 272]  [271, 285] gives -2.0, 149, 176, 179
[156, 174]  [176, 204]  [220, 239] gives -1.7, 190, 170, 113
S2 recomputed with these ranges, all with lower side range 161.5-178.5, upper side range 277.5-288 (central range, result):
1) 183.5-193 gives 0.7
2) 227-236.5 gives 3.4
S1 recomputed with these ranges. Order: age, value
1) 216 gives 146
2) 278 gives 174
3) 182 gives 171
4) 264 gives 182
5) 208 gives 172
